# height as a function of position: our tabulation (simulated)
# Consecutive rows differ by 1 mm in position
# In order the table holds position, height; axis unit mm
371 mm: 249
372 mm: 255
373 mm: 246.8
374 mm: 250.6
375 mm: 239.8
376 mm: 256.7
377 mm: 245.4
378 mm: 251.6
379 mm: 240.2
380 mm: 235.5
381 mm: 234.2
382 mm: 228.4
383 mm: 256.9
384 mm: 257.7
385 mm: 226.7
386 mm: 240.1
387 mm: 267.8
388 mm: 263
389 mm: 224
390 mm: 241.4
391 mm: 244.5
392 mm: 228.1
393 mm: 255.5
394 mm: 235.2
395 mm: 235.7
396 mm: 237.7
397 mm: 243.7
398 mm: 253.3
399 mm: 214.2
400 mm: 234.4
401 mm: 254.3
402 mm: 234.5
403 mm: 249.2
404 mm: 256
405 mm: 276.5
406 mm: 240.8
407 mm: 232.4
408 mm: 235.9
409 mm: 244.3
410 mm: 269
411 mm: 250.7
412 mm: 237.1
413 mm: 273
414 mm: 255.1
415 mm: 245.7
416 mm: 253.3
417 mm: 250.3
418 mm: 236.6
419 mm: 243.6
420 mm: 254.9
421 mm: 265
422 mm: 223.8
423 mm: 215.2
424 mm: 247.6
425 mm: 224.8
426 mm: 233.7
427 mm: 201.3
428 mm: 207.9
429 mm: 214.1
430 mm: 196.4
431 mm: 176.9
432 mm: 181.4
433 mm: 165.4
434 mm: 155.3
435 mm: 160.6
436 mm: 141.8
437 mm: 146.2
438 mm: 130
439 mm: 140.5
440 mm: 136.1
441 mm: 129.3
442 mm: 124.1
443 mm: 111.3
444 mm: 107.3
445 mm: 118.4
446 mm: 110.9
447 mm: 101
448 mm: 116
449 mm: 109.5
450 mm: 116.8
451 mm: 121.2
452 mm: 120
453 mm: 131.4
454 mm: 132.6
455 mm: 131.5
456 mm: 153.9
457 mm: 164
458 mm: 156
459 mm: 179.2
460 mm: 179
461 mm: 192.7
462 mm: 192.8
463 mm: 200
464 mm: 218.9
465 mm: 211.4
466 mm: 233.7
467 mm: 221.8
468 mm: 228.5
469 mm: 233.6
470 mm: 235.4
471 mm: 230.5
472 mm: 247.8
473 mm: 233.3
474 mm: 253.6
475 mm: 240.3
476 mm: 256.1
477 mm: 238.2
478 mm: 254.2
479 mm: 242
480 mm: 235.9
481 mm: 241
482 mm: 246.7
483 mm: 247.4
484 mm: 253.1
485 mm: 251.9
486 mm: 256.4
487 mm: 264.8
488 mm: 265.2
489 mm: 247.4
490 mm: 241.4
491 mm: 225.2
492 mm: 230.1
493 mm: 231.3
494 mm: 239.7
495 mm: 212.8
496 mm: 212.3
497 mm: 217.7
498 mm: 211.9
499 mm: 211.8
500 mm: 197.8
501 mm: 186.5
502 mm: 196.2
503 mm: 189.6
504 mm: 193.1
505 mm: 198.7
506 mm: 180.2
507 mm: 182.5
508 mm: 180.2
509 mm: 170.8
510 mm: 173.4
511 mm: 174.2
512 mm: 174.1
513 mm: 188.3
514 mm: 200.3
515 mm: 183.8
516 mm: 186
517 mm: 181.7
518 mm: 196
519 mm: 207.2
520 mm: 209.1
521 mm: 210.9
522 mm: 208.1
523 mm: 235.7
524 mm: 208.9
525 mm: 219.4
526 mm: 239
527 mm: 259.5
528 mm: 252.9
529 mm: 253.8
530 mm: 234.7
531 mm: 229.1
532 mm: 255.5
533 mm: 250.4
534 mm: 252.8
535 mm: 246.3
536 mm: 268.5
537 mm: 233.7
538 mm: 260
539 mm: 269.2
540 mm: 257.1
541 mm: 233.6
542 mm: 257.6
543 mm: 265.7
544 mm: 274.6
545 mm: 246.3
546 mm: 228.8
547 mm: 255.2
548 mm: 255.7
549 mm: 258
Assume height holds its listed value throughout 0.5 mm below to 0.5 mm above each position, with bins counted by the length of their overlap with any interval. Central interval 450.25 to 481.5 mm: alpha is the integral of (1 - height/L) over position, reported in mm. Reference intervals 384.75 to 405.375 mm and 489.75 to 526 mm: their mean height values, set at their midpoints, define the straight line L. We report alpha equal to 2.0 mm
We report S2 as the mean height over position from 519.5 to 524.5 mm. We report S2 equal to 215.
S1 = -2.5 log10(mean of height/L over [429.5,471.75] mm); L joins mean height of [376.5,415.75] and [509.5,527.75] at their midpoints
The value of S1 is 0.37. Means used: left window 245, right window 204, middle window 161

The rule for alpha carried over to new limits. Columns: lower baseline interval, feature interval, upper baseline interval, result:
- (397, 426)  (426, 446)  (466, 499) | 7.17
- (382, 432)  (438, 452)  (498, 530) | 6.63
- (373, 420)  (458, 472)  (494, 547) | 1.18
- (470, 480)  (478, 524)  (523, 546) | 5.93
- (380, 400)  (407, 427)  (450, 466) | -3.07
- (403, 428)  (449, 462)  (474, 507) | 4.80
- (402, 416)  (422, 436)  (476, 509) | 2.70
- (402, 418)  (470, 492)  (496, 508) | -3.87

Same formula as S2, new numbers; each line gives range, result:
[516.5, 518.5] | 189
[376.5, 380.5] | 243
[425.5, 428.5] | 214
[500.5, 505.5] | 193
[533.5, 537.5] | 250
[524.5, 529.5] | 245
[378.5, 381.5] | 237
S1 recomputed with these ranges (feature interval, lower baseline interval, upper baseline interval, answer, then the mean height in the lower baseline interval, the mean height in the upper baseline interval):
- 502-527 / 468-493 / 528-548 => 0.253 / 244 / 251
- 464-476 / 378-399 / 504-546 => -0.018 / 242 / 222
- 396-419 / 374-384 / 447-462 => -0.199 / 244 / 143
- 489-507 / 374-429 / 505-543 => 0.071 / 242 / 220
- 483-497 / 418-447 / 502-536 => -0.204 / 177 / 211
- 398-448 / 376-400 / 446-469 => 0.009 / 242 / 165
